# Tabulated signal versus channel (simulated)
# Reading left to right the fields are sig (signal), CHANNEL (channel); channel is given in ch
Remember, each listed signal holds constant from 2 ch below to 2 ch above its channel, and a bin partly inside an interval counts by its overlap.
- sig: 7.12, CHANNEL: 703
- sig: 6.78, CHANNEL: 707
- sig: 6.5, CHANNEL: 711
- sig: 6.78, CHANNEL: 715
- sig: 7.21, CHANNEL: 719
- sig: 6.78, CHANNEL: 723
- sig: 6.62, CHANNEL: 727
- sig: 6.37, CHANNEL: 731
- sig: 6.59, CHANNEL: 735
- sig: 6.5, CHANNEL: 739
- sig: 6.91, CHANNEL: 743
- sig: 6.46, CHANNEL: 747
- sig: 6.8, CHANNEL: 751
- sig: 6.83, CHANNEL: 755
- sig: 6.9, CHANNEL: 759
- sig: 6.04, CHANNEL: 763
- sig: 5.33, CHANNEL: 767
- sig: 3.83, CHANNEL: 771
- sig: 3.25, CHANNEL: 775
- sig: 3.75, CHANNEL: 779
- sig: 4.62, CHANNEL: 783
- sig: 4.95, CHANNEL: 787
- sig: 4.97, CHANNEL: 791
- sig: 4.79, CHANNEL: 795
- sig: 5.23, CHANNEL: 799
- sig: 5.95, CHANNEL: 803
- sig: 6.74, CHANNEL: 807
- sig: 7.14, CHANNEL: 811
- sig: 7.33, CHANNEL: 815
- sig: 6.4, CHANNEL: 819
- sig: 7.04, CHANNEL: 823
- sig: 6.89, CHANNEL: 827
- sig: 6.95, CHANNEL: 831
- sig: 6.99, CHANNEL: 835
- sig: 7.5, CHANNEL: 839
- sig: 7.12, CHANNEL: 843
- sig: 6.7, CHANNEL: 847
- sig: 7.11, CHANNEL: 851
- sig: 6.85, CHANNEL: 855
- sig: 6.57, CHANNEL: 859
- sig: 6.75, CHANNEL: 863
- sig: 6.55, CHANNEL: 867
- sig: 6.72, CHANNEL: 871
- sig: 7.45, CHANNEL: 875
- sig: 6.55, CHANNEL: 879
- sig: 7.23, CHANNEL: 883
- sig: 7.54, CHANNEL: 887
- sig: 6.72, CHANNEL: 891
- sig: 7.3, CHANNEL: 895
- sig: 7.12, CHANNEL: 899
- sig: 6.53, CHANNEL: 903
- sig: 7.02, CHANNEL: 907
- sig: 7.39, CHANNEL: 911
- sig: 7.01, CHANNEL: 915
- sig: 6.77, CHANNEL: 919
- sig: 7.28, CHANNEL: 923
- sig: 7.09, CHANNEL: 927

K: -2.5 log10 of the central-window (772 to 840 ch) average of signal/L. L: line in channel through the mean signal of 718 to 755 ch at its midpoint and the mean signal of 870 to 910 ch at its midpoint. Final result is 0.171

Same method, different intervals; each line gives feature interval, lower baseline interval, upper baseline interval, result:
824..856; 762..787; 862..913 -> -0.186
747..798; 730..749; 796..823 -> 0.241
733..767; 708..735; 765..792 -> -0.187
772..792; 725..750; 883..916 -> 0.498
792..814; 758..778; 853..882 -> -0.074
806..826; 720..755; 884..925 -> -0.013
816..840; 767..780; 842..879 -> -0.211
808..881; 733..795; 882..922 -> -0.081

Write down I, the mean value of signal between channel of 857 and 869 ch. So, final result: 6.62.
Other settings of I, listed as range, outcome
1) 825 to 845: 7.09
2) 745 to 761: 6.75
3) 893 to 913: 7.07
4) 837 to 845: 7.31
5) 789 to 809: 5.54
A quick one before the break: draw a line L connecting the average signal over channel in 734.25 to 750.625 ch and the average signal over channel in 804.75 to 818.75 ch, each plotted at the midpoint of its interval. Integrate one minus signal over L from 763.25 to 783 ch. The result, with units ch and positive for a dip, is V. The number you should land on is 7.3 ch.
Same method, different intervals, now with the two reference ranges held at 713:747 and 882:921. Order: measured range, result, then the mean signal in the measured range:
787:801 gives 3.78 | 4.99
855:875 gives 0.67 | 6.75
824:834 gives -0.04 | 6.94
